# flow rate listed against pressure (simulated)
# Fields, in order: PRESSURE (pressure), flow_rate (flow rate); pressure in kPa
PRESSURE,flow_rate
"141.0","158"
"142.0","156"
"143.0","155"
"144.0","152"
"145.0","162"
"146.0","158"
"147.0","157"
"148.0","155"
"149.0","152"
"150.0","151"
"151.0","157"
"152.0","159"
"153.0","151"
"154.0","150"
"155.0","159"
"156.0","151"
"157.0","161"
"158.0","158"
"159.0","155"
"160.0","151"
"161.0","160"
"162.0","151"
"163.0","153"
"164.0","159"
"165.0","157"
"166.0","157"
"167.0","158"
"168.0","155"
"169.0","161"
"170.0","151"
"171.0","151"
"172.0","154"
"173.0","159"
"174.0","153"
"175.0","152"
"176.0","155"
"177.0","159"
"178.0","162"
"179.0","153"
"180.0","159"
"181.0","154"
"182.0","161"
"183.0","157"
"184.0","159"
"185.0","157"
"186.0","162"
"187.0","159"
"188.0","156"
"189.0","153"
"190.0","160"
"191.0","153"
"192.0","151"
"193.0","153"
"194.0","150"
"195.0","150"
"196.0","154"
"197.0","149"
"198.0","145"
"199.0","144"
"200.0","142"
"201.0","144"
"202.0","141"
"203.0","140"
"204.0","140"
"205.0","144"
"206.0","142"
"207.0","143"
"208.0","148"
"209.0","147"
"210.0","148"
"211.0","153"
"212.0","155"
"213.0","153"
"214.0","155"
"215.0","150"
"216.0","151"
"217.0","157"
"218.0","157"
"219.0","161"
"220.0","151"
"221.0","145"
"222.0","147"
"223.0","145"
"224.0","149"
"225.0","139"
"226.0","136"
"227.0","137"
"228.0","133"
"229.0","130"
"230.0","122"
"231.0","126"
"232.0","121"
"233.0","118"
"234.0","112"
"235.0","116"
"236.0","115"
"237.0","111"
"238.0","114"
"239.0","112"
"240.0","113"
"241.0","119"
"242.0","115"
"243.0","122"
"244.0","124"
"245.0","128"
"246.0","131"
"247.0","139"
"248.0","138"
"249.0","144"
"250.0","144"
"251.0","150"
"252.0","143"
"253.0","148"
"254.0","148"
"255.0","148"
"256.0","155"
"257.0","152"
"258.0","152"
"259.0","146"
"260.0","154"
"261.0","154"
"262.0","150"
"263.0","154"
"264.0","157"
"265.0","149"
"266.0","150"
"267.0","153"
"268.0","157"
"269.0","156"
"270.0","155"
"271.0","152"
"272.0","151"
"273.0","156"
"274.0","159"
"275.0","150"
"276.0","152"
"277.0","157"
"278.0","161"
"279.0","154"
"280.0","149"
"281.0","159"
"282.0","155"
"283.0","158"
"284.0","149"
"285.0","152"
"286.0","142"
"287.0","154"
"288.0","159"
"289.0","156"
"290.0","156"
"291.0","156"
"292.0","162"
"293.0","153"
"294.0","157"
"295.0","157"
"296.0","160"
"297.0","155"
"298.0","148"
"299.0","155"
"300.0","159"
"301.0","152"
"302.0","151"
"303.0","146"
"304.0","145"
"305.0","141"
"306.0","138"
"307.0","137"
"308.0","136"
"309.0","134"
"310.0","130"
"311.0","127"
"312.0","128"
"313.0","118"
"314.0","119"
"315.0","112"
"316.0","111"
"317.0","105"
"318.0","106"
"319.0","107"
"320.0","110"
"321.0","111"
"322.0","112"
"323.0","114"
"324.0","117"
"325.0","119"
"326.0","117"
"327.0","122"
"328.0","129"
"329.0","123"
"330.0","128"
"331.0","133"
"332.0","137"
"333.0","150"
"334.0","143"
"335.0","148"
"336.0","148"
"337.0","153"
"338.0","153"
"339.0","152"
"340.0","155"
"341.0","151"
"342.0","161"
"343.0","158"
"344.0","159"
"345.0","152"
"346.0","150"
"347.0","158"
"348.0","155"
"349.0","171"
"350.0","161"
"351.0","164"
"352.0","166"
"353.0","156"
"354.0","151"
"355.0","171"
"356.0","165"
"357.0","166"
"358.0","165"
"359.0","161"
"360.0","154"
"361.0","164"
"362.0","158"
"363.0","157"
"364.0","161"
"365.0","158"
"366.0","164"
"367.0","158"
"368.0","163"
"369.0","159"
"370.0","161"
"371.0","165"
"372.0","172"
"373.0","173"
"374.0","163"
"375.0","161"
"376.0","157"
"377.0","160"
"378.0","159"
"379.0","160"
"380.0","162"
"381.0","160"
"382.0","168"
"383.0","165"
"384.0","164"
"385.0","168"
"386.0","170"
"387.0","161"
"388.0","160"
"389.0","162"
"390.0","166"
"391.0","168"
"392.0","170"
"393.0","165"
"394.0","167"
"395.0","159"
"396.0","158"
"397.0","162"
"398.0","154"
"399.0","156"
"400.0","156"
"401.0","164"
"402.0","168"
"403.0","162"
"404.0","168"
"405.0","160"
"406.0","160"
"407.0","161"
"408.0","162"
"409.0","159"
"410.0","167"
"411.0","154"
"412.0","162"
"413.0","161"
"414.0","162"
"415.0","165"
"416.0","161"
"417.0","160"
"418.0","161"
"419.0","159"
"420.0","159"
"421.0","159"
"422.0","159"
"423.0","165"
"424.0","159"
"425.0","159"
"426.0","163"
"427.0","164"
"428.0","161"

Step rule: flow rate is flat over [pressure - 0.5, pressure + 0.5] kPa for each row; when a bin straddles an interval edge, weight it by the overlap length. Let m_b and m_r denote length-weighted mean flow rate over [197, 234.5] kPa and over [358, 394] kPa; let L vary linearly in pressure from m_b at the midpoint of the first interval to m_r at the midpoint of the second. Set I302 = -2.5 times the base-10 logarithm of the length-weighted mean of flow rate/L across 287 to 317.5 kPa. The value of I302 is 0.08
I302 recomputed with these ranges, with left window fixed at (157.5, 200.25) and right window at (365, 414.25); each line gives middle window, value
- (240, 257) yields 0.15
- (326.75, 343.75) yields 0.12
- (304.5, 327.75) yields 0.31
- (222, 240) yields 0.24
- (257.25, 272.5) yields 0.04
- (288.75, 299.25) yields 0.02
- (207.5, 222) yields 0.03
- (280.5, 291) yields 0.03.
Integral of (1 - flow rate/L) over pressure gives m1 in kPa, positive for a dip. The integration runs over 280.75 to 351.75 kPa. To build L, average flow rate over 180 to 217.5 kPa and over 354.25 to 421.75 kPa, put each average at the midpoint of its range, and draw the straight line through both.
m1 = 7.3 kPa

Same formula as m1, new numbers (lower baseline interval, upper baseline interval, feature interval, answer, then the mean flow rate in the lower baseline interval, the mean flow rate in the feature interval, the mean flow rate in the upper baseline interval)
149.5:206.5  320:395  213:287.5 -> 5.2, 153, 143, 154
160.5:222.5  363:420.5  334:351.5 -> 0.5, 153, 155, 162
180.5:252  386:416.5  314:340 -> 4.6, 141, 127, 162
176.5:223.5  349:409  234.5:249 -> 3.0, 151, 122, 162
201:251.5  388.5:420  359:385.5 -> -0.8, 137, 162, 162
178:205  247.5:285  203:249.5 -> 4.8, 152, 136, 152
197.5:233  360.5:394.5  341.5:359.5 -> -0.1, 144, 161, 163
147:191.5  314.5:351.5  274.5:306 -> -2.6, 156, 153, 137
